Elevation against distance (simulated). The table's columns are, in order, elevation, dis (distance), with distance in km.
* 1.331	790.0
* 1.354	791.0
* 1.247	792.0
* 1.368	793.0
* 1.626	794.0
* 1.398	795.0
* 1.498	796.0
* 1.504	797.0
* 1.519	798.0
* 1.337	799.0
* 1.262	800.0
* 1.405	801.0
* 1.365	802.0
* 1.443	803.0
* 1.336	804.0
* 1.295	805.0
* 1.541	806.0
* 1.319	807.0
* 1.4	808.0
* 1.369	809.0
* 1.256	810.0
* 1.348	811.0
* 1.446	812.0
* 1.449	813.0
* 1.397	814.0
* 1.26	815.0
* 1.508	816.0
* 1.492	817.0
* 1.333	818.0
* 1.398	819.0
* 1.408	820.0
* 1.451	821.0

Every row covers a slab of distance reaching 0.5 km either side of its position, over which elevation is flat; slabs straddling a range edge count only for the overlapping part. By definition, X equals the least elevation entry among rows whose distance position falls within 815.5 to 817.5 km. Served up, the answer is 1.492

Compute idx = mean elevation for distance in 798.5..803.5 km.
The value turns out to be 1.36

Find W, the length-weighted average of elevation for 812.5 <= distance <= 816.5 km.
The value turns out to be 1.4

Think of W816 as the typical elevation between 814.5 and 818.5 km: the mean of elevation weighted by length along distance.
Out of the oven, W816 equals 1.4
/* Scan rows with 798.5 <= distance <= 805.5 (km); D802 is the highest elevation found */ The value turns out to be 1.443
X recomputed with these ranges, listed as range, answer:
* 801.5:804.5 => 1.336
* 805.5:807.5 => 1.319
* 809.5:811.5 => 1.256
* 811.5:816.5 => 1.26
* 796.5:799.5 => 1.337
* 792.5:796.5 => 1.368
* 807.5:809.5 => 1.369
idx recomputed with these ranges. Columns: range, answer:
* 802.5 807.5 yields 1.39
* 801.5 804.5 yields 1.38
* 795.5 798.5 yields 1.51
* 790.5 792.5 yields 1.3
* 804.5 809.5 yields 1.38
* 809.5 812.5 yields 1.35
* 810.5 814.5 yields 1.41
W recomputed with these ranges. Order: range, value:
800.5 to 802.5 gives 1.39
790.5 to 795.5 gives 1.4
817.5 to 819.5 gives 1.37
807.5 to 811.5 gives 1.34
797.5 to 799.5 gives 1.43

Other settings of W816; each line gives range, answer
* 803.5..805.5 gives 1.32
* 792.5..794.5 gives 1.5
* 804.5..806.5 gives 1.42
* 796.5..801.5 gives 1.41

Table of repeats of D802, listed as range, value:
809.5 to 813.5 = 1.449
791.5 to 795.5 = 1.626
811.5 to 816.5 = 1.508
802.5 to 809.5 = 1.541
